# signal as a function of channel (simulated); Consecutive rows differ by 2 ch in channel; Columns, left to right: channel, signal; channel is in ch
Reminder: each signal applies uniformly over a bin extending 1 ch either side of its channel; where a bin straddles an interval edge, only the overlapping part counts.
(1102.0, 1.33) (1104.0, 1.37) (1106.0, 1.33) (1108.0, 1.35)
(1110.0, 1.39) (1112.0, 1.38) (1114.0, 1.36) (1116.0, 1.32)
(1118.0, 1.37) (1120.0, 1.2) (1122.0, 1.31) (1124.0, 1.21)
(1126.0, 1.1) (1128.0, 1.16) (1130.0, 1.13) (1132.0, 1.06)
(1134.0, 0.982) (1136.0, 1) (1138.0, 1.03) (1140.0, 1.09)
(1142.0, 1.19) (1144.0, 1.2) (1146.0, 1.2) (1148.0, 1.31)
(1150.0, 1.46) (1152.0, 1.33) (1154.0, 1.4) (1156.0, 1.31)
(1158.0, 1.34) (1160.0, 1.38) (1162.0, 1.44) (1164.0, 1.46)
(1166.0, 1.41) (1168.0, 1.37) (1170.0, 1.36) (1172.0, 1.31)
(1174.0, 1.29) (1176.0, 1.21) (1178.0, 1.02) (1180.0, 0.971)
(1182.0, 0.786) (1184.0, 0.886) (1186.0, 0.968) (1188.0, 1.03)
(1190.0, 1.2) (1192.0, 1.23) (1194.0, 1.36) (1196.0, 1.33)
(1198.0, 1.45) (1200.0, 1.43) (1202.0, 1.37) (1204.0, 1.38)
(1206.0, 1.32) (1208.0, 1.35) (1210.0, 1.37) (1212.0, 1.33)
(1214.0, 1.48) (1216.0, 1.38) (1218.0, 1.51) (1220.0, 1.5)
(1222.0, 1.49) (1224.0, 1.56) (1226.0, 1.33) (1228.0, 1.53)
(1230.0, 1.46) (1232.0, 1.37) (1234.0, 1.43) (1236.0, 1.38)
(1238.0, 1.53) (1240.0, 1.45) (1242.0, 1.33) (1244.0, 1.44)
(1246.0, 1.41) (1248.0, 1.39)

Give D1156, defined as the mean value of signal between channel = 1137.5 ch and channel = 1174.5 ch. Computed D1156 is 1.31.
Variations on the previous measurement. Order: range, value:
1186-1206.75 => 1.29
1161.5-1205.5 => 1.24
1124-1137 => 1.08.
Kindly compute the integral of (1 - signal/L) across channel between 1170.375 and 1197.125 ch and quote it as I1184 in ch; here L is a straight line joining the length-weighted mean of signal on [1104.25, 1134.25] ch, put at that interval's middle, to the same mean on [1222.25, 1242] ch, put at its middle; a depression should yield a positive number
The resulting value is 4.58 ch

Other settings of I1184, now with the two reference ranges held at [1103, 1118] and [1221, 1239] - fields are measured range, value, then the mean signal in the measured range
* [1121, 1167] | 4.9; 1.24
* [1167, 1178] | 1.0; 1.28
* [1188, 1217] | 1.8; 1.34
